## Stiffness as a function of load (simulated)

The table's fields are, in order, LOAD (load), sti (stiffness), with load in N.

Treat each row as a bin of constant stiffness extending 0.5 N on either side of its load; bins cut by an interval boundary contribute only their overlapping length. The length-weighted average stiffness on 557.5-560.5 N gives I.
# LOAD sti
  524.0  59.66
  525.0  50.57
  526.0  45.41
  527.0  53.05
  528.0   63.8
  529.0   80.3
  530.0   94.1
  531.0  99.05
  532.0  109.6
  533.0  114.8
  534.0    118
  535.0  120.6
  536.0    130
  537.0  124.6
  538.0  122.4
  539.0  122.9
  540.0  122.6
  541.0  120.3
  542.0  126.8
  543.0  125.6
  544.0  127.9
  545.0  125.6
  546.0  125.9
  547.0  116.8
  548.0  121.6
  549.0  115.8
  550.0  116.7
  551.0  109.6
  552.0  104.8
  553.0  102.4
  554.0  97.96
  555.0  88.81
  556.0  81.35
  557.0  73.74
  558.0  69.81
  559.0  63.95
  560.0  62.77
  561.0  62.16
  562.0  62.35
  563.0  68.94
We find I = 65.5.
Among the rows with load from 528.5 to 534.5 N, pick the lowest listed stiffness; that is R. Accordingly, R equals 80.3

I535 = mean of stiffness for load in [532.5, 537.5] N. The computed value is 122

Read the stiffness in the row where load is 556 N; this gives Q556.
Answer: 81.35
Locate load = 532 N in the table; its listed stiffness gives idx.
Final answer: 109.6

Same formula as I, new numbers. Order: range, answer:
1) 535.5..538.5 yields 126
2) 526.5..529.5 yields 65.7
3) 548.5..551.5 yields 114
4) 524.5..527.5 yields 49.7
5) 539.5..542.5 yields 123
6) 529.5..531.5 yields 96.6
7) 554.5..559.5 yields 75.5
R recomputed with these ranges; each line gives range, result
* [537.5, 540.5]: 122.4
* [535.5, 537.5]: 124.6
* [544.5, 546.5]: 125.6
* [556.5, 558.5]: 69.81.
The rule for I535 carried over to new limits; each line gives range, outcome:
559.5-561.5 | 62.5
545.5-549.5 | 120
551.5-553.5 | 104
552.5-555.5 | 96.4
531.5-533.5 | 112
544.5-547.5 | 123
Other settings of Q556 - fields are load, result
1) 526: 45.41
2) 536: 130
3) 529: 80.3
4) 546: 125.9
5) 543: 125.6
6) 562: 62.35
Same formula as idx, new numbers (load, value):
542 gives 126.8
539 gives 122.9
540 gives 122.6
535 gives 120.6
